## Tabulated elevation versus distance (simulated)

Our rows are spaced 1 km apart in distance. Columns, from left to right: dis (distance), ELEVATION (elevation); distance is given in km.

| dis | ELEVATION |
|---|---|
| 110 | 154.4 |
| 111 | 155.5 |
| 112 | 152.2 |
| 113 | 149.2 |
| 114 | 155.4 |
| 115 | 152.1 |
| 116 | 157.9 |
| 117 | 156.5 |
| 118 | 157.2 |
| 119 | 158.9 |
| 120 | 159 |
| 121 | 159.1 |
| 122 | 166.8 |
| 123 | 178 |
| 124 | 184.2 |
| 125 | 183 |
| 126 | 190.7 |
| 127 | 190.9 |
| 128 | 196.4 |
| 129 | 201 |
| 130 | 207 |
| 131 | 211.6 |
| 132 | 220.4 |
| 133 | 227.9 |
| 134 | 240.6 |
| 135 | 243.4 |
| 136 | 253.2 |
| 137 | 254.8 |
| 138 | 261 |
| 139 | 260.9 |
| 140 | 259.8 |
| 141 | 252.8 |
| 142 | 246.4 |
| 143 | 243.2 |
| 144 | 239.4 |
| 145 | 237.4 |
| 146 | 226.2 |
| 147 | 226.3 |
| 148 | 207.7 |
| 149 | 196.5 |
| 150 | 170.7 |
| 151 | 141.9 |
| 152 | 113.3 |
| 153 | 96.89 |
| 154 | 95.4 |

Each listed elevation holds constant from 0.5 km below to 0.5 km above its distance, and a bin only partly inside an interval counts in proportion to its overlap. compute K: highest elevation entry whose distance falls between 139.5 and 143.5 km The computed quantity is 259.8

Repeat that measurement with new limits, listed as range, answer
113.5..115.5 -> 155.4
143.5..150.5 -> 239.4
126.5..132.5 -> 220.4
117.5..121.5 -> 159.1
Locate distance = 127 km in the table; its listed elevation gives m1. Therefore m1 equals 190.9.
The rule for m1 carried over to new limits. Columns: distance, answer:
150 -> 170.7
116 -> 157.9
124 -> 184.2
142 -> 246.4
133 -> 227.9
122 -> 166.8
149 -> 196.5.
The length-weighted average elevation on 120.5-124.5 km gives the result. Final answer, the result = 172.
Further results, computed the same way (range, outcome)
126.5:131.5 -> 201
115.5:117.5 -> 157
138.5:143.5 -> 253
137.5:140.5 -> 261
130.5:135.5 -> 229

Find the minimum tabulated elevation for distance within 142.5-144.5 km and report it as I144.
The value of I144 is 239.4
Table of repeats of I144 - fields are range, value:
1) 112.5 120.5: 149.2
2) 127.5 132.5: 196.4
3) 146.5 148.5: 207.7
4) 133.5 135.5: 240.6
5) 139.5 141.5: 252.8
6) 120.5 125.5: 159.1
